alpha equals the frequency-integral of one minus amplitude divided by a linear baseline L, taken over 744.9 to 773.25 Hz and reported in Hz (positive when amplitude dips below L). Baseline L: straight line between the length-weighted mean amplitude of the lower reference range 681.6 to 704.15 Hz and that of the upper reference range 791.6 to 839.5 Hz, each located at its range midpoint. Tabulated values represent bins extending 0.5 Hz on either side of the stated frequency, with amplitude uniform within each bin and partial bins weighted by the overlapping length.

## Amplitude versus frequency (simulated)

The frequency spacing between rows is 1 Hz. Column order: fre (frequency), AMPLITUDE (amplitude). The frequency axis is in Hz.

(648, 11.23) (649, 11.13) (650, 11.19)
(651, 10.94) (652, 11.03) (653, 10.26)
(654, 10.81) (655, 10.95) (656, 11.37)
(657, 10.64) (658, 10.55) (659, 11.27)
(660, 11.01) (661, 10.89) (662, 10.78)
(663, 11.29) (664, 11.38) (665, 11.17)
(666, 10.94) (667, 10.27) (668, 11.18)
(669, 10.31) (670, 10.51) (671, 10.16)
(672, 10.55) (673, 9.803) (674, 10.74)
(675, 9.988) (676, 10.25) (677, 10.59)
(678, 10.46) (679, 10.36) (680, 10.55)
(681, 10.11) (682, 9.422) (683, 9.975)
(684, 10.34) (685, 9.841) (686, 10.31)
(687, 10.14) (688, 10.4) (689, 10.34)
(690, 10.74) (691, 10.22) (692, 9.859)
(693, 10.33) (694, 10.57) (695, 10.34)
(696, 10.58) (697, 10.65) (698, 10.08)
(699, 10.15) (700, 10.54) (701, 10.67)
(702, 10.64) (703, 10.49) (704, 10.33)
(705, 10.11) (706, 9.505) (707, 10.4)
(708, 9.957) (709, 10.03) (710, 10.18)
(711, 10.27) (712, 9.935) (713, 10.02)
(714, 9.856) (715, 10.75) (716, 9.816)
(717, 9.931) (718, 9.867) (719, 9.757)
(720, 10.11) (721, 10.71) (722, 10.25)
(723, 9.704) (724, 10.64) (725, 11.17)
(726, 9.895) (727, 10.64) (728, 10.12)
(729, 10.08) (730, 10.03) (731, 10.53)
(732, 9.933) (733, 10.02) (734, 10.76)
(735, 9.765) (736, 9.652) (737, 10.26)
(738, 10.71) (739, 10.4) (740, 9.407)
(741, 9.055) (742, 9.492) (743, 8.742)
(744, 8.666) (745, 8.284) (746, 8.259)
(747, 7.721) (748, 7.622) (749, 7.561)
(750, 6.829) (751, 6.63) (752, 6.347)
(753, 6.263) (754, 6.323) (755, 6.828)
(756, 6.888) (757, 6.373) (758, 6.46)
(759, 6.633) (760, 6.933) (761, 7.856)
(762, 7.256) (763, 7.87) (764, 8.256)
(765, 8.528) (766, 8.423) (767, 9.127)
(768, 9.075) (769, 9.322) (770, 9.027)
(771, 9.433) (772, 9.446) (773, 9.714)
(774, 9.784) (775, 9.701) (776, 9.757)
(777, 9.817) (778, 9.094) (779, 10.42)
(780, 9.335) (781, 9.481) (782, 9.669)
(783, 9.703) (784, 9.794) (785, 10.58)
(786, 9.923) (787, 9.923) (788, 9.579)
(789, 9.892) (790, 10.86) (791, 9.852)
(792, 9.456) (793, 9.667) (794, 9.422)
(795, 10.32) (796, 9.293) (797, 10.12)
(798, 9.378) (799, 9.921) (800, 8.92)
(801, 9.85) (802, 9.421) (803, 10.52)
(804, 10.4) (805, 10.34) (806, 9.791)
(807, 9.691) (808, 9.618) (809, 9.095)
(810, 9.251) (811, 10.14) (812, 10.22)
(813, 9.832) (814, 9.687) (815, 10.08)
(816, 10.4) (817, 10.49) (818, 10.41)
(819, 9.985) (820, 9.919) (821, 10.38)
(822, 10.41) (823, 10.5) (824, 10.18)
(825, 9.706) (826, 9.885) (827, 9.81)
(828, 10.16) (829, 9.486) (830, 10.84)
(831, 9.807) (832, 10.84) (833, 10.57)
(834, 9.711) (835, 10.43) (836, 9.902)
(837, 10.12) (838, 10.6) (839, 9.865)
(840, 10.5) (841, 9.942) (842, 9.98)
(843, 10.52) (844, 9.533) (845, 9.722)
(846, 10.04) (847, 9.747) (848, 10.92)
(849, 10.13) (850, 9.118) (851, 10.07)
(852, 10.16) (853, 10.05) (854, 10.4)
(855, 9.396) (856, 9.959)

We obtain 6.67 Hz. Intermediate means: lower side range 10.3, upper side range 9.98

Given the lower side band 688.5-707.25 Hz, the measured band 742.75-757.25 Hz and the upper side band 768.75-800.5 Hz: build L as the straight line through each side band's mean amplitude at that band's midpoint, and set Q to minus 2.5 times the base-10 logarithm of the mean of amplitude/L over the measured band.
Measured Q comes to 0.341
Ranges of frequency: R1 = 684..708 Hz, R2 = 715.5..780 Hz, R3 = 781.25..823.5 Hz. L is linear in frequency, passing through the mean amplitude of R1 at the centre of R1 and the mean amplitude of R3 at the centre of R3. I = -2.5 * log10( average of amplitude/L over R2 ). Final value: 0.13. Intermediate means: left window 10.3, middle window 8.97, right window 9.92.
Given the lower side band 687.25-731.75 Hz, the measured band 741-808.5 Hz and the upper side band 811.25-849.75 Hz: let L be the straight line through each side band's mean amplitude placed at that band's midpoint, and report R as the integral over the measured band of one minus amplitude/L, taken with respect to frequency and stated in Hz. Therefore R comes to 8.59 Hz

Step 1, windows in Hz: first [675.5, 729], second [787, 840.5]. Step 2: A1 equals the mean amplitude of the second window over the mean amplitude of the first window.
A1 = 1.0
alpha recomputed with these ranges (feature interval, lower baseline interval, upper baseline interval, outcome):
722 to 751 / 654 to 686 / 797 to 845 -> 2.4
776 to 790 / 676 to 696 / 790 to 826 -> 0.2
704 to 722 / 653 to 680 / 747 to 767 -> -2.4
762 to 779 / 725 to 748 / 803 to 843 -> 1.2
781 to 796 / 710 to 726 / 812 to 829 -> 0.4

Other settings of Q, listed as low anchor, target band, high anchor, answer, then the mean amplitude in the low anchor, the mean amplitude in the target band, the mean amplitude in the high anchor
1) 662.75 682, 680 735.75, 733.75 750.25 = -0.05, 10.5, 10.2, 9.02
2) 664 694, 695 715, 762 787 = -0.02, 10.4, 10.2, 9.35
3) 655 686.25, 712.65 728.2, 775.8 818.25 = 0.01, 10.6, 10.2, 9.84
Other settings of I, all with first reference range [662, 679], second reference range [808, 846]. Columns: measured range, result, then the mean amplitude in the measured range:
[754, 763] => 0.43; 6.92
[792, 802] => 0.06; 9.63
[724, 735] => 0.01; 10.3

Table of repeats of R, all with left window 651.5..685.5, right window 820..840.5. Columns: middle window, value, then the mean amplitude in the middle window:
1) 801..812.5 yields 0.42 Hz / 9.86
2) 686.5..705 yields 0.23 Hz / 10.4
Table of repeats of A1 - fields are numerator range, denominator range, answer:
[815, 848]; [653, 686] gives 0.96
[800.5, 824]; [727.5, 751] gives 1.08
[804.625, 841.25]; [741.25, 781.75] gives 1.22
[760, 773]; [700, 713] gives 0.84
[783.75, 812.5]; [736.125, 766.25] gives 1.24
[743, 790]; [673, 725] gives 0.83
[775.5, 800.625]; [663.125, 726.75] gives 0.95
